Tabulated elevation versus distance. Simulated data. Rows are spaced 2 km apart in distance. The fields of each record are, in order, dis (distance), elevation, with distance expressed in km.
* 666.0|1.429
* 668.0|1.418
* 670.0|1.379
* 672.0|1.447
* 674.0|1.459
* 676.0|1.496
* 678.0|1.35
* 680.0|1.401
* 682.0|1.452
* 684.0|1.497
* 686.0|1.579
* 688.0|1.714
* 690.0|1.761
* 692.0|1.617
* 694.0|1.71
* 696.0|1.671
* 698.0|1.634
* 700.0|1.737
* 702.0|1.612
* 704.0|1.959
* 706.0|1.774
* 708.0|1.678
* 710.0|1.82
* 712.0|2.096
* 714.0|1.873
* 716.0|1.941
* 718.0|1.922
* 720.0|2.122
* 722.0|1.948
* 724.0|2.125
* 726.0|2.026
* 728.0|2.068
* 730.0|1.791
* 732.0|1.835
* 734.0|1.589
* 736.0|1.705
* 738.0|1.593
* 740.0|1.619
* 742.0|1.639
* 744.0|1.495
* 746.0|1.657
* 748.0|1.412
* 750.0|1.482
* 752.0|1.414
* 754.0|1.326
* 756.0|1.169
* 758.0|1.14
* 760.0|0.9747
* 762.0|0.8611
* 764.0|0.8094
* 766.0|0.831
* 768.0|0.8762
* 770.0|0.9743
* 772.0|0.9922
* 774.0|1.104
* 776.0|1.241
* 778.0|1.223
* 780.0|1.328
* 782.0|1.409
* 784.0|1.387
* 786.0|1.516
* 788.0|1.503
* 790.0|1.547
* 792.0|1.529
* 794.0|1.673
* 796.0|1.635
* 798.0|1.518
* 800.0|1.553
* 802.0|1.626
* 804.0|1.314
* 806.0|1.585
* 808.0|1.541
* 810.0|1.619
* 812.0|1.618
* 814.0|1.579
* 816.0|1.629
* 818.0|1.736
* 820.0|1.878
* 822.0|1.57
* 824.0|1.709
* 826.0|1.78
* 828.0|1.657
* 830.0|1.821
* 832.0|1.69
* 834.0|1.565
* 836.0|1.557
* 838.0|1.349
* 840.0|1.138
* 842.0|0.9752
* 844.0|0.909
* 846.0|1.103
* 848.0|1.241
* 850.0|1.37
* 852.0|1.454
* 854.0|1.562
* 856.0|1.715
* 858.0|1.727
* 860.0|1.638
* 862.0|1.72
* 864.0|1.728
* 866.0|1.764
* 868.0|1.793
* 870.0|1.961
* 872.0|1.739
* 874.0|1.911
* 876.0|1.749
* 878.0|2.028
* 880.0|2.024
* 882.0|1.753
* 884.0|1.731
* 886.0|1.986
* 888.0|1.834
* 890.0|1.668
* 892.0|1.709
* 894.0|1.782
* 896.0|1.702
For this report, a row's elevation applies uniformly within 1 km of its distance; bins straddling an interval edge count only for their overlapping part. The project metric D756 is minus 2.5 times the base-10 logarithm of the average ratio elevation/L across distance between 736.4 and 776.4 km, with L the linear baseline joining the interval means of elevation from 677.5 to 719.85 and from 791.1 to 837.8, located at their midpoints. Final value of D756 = 0.33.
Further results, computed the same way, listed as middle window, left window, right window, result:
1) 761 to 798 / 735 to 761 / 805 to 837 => 0.22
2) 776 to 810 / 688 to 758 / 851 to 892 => 0.17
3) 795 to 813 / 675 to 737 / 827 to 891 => 0.08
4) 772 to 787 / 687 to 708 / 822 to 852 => 0.19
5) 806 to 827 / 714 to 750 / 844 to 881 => 0.03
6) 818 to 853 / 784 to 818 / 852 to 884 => 0.14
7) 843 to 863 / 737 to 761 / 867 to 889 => 0.23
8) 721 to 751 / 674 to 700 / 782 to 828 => -0.10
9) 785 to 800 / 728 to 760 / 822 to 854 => -0.06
